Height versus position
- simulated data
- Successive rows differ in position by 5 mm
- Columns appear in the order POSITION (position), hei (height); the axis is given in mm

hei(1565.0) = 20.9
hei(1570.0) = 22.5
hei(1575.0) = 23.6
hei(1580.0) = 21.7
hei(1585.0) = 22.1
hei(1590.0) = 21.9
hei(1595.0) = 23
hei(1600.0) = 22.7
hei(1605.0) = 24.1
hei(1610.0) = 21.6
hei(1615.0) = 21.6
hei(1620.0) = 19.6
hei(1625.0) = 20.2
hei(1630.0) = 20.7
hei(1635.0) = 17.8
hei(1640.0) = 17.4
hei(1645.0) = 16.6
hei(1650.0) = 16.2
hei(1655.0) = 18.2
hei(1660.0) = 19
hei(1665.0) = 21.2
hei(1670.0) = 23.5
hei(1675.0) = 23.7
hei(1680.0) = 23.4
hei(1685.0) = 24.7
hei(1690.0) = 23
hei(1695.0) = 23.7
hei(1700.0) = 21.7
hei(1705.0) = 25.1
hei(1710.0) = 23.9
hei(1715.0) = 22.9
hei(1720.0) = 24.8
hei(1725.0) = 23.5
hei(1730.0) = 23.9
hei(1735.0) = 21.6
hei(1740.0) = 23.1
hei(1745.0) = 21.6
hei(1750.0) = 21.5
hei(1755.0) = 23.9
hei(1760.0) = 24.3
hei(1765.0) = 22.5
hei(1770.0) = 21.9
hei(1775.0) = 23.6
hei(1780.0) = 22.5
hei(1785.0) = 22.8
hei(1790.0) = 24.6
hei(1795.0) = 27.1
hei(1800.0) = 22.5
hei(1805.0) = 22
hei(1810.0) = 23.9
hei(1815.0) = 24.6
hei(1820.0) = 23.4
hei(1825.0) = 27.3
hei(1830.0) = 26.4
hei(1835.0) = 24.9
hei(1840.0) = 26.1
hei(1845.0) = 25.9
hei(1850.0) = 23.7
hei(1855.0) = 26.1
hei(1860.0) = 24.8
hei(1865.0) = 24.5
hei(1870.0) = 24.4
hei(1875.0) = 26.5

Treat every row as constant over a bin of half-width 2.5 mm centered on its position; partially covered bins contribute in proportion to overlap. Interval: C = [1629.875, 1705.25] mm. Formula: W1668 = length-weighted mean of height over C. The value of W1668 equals 20.9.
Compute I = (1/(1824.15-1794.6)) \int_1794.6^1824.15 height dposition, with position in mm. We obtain 23.9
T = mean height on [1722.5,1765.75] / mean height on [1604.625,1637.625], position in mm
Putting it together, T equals 1.11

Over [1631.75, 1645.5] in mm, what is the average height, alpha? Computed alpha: 17.6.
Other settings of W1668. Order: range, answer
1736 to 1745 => 22.4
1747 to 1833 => 23.8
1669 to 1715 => 23.6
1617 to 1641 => 19.3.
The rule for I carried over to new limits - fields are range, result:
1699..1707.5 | 23.7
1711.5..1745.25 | 23.2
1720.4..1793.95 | 23.1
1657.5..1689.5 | 22.6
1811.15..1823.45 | 24.2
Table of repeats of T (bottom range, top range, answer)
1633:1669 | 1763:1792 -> 1.26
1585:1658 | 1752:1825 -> 1.17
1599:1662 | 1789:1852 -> 1.27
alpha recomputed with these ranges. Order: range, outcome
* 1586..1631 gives 21.8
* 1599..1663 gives 19.6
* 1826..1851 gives 25.6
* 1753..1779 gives 23.2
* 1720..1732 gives 23.9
